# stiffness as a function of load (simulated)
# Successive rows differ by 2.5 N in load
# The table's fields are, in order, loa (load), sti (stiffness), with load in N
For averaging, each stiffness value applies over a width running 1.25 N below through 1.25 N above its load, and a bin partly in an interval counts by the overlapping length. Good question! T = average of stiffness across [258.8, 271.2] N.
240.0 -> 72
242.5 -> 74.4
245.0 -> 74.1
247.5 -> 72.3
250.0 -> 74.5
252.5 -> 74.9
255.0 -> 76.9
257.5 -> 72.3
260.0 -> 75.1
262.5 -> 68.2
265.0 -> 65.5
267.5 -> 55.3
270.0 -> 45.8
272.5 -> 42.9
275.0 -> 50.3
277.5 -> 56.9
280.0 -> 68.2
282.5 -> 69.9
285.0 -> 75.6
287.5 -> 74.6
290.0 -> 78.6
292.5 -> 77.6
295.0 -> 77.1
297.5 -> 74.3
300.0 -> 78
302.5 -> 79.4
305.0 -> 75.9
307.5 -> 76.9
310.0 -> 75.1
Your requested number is 62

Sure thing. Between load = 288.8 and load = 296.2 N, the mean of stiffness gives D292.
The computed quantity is 77.8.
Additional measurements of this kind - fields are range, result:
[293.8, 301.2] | 76.5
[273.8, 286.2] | 64.2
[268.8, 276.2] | 46.3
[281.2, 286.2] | 72.7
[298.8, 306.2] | 77.8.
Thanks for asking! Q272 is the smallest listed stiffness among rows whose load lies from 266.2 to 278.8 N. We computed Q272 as 42.9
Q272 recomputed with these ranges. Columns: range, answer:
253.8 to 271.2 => 45.8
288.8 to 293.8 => 77.6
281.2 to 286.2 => 69.9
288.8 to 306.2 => 74.3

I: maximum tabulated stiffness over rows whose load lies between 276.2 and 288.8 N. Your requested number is 75.6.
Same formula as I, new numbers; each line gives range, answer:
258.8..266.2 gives 75.1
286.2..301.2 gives 78.6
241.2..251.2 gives 74.5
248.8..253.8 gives 74.9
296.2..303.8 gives 79.4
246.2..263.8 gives 76.9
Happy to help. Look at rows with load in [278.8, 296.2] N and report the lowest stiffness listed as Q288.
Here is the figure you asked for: 68.2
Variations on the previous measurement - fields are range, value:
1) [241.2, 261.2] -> 72.3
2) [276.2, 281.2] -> 56.9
